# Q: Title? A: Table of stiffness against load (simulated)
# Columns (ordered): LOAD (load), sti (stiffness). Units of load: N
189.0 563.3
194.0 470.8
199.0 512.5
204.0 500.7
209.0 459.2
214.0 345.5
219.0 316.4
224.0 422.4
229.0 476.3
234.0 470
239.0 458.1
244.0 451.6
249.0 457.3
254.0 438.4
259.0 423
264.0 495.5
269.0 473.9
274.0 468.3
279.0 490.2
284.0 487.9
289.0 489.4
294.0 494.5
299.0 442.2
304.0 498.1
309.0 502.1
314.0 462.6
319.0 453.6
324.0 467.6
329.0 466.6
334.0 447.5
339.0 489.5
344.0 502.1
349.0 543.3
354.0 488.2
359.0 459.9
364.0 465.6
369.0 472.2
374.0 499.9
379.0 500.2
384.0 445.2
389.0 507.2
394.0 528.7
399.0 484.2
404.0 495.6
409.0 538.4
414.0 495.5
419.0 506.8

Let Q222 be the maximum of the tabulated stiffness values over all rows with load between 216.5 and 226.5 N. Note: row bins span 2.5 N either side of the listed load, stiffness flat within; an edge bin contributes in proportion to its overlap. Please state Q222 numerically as 422.4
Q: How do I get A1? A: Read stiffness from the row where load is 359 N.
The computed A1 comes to 459.9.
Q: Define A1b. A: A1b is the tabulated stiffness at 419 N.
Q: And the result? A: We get 506.8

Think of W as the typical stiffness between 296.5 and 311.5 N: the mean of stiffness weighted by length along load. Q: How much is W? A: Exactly 481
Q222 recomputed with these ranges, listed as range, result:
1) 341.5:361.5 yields 543.3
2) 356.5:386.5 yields 500.2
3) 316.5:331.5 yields 467.6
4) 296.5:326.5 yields 502.1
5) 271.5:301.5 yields 494.5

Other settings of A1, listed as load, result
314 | 462.6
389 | 507.2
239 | 458.1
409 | 538.4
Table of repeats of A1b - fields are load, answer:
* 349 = 543.3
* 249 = 457.3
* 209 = 459.2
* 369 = 472.2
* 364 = 465.6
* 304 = 498.1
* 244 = 451.6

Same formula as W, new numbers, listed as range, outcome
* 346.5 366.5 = 489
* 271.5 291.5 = 484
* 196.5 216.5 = 454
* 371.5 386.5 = 482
